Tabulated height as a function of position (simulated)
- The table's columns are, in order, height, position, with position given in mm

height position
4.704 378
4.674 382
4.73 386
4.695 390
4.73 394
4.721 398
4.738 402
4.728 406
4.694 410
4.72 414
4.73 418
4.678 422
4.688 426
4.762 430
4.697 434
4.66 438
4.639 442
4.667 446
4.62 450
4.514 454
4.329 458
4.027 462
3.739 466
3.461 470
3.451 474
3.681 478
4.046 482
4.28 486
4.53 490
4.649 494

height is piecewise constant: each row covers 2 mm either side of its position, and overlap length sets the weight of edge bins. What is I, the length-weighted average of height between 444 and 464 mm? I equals 4.43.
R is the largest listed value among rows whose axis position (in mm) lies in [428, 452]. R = 4.762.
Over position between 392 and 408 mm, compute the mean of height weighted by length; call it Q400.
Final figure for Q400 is 4.73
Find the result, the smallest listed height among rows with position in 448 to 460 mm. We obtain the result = 4.329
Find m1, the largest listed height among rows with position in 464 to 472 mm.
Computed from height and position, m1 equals 3.739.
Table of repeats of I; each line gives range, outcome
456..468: 4.03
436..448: 4.66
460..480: 3.67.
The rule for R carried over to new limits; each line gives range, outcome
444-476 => 4.667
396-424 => 4.738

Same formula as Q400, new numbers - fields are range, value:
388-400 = 4.72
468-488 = 3.78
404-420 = 4.72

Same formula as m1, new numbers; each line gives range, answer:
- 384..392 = 4.73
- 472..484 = 4.046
